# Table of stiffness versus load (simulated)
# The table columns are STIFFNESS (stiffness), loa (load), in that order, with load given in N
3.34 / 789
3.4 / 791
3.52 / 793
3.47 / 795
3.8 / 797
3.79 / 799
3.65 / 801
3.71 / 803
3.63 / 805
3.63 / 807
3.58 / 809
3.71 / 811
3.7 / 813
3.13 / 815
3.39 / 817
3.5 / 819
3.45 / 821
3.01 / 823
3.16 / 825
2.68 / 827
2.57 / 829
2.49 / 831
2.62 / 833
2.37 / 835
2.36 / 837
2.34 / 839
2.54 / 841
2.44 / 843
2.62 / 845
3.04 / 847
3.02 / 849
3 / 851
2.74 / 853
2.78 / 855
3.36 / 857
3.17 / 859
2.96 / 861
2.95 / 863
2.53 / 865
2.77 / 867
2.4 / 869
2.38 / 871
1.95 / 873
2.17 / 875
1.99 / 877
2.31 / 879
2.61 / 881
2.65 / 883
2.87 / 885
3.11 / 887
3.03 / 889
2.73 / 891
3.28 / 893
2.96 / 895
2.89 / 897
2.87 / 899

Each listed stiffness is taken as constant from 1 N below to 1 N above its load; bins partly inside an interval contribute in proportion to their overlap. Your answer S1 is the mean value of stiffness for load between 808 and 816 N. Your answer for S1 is 3.53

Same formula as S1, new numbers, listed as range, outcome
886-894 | 3.04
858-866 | 2.9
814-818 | 3.26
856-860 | 3.26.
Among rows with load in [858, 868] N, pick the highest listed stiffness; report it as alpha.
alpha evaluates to 3.17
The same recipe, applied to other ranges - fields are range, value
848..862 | 3.36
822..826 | 3.16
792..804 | 3.8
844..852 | 3.04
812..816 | 3.7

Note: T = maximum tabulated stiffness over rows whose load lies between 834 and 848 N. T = 3.04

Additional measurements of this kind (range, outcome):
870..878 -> 2.38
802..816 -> 3.71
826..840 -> 2.68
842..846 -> 2.62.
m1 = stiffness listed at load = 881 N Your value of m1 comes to 2.61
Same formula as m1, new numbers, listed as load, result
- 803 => 3.71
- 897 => 2.89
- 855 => 2.78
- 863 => 2.95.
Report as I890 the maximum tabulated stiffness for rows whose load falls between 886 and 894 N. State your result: 3.28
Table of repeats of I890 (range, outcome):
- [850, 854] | 3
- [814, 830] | 3.5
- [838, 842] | 2.54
